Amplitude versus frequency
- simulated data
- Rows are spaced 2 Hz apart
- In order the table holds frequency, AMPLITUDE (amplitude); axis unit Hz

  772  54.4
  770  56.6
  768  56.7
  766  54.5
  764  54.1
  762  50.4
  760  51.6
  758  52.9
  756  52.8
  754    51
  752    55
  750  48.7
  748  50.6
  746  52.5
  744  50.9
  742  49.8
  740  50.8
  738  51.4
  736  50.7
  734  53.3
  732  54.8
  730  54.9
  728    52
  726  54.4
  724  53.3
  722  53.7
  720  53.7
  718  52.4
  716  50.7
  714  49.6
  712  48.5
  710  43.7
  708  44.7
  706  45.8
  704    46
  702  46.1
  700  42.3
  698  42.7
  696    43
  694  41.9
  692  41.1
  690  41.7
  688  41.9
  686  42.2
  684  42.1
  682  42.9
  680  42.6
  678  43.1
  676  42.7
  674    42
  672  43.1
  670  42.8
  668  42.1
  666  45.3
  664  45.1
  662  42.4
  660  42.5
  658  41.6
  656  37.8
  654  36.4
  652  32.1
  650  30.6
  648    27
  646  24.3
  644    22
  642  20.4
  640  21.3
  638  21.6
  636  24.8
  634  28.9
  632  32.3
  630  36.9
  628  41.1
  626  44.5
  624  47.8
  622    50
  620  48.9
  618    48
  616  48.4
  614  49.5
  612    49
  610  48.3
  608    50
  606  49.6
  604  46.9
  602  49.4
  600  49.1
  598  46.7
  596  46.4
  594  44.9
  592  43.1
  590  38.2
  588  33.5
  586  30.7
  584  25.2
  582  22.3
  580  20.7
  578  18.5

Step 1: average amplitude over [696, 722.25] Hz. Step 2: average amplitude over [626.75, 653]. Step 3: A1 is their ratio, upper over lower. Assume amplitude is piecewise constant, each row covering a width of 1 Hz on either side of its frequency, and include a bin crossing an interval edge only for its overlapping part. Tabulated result 1.7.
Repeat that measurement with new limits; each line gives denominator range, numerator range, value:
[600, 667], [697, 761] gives 1.29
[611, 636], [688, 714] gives 1.03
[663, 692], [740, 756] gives 1.20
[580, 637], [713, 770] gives 1.26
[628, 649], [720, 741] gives 1.99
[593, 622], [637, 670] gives 0.70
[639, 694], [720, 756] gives 1.38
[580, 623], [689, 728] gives 1.09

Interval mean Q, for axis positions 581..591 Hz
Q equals 30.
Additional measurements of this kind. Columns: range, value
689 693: 41.4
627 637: 32.8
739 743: 50.3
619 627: 47.8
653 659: 38.6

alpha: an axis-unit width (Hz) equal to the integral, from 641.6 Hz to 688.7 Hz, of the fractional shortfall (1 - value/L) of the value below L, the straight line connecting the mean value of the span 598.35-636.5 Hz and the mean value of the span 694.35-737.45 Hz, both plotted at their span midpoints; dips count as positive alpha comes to 8.7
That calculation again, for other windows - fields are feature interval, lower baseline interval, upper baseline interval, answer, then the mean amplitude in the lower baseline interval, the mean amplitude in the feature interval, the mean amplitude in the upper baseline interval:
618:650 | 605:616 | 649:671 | 8.5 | 49.2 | 33.2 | 39.9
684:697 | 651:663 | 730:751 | 0.6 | 38.8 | 42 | 51.5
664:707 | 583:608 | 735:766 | 4.2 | 42.3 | 43.1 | 51.6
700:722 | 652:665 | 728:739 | 0.5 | 40.3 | 48.1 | 52.9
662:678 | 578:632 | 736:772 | 1.1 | 42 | 43.2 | 52.4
